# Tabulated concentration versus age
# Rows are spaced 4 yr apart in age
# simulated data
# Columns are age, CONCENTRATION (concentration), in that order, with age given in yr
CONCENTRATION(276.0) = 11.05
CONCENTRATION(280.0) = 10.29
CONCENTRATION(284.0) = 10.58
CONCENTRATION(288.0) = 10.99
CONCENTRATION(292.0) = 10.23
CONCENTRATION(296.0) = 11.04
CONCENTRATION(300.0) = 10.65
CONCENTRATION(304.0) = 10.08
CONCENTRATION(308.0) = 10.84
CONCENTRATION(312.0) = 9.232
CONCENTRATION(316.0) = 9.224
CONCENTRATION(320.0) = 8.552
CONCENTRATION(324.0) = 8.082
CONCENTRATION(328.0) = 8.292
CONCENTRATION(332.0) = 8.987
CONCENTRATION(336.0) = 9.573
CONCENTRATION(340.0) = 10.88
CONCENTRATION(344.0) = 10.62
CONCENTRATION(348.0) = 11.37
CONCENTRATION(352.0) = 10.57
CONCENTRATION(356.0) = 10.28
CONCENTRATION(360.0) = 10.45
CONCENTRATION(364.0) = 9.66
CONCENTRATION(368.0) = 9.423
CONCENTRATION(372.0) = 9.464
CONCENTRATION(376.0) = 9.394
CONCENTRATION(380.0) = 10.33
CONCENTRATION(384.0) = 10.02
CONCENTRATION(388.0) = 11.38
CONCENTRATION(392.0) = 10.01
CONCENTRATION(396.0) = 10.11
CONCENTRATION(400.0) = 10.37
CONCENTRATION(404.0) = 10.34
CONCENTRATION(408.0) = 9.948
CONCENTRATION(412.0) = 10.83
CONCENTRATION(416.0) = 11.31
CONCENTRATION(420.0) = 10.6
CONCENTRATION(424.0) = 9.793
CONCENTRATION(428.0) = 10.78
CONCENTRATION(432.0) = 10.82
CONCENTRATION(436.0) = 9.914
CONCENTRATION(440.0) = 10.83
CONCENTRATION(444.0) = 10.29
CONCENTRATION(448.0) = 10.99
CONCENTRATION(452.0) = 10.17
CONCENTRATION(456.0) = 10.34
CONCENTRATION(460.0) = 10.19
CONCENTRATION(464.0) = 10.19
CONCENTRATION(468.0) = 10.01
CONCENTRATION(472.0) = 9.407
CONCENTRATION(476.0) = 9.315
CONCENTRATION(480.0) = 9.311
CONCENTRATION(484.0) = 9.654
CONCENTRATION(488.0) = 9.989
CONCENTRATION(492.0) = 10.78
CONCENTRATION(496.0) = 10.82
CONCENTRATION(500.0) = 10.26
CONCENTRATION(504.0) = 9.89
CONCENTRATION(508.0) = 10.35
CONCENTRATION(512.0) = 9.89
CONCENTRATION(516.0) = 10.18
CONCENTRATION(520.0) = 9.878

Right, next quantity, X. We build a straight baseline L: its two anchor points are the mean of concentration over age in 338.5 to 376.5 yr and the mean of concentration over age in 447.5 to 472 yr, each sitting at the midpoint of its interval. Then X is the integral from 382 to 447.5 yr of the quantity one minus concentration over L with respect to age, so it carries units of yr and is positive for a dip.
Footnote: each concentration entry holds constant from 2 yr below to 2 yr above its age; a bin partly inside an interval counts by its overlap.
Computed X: -1.6 yr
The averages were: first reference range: 10.2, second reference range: 10.2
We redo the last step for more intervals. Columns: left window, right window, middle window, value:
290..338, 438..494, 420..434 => -0.73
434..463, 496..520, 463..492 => 1.46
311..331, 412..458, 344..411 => -4.44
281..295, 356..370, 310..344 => 3.47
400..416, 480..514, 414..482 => 0.59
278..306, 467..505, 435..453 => -0.73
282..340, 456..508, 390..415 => -1.02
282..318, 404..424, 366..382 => 1.25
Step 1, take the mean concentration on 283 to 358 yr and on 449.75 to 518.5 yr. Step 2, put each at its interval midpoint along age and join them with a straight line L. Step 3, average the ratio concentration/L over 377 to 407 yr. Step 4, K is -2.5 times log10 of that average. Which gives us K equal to -0.03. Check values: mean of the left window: 10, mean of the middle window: 10.3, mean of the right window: 10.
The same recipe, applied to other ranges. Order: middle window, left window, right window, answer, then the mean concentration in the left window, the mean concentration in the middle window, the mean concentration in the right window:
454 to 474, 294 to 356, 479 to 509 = 0.01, 9.88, 10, 10.2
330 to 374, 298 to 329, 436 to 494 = -0.06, 9.4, 10.1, 10.1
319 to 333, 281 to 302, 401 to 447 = 0.25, 10.7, 8.44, 10.5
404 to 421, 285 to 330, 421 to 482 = -0.06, 9.77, 10.6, 10.2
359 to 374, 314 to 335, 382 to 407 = 0.00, 8.67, 9.7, 10.4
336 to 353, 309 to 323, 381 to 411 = -0.13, 9.07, 10.7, 10.3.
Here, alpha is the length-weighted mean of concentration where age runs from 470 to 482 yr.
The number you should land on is 9.34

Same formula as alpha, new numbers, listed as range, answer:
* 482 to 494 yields 10.1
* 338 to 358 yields 10.7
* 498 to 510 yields 10.2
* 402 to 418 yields 10.6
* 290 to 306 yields 10.5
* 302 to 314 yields 10.1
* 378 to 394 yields 10.4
